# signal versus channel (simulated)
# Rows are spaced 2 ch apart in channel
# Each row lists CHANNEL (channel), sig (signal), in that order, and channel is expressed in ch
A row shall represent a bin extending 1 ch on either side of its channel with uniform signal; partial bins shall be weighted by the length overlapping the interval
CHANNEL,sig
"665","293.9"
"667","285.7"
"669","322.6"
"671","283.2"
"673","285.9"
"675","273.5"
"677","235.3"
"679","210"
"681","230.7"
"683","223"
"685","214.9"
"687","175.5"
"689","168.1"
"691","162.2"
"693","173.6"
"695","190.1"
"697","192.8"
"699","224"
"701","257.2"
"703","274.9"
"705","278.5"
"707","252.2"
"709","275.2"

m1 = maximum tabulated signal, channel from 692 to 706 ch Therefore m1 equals 278.5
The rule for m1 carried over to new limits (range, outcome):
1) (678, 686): 230.7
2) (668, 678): 322.6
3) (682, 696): 223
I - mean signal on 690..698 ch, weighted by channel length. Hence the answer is 180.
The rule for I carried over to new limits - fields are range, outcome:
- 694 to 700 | 202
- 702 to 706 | 277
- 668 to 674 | 297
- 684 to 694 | 179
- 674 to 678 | 254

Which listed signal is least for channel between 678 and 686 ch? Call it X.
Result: 210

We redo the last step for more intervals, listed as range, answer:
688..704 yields 162.2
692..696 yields 173.6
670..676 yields 273.5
